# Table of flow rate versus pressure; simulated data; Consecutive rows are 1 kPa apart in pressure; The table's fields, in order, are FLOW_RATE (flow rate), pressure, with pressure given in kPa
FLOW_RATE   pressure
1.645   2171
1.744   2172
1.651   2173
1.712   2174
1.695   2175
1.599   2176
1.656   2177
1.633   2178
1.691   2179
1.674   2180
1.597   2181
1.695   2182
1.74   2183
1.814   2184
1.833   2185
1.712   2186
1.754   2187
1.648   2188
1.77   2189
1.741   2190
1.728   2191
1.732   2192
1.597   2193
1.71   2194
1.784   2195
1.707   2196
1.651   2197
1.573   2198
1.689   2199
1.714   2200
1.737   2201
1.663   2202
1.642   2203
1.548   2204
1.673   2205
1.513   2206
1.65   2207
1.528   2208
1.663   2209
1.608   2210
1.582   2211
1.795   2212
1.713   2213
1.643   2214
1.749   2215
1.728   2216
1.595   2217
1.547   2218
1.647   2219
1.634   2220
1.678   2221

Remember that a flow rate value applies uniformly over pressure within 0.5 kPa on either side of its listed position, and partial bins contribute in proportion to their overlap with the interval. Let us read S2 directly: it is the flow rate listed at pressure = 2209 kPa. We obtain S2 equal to 1.663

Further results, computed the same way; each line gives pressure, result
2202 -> 1.663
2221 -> 1.678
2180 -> 1.674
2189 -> 1.77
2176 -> 1.599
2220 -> 1.634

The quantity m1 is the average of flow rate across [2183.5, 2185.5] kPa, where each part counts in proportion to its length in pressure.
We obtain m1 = 1.82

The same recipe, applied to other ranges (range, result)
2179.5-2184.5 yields 1.7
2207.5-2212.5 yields 1.64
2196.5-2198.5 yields 1.61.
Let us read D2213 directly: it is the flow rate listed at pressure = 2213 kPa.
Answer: 1.713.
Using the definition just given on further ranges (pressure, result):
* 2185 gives 1.833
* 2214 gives 1.643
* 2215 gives 1.749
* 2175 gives 1.695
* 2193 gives 1.597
